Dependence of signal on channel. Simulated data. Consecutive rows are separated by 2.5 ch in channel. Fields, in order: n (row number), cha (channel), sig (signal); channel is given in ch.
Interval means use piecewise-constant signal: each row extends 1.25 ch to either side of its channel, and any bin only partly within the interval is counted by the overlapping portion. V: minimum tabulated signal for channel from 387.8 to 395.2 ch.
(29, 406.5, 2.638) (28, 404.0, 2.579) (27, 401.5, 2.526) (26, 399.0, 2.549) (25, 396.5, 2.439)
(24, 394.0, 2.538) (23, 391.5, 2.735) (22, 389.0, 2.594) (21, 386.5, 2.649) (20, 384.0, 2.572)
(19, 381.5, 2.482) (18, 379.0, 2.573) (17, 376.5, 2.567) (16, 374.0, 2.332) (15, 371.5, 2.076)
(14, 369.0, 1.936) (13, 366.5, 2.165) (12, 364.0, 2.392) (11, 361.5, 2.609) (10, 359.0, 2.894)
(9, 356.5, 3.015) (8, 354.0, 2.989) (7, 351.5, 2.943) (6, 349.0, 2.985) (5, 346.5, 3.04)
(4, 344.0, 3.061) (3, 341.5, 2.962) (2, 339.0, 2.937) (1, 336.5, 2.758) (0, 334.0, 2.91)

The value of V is 2.538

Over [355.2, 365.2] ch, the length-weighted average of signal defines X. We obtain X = 2.73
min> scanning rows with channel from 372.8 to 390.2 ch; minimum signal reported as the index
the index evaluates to 2.332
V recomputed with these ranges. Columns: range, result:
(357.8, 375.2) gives 1.936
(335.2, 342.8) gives 2.758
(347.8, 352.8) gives 2.943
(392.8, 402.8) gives 2.439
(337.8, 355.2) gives 2.937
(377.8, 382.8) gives 2.482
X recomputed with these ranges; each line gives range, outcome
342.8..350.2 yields 3.03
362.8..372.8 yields 2.14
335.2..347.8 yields 2.95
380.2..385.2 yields 2.53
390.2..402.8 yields 2.56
